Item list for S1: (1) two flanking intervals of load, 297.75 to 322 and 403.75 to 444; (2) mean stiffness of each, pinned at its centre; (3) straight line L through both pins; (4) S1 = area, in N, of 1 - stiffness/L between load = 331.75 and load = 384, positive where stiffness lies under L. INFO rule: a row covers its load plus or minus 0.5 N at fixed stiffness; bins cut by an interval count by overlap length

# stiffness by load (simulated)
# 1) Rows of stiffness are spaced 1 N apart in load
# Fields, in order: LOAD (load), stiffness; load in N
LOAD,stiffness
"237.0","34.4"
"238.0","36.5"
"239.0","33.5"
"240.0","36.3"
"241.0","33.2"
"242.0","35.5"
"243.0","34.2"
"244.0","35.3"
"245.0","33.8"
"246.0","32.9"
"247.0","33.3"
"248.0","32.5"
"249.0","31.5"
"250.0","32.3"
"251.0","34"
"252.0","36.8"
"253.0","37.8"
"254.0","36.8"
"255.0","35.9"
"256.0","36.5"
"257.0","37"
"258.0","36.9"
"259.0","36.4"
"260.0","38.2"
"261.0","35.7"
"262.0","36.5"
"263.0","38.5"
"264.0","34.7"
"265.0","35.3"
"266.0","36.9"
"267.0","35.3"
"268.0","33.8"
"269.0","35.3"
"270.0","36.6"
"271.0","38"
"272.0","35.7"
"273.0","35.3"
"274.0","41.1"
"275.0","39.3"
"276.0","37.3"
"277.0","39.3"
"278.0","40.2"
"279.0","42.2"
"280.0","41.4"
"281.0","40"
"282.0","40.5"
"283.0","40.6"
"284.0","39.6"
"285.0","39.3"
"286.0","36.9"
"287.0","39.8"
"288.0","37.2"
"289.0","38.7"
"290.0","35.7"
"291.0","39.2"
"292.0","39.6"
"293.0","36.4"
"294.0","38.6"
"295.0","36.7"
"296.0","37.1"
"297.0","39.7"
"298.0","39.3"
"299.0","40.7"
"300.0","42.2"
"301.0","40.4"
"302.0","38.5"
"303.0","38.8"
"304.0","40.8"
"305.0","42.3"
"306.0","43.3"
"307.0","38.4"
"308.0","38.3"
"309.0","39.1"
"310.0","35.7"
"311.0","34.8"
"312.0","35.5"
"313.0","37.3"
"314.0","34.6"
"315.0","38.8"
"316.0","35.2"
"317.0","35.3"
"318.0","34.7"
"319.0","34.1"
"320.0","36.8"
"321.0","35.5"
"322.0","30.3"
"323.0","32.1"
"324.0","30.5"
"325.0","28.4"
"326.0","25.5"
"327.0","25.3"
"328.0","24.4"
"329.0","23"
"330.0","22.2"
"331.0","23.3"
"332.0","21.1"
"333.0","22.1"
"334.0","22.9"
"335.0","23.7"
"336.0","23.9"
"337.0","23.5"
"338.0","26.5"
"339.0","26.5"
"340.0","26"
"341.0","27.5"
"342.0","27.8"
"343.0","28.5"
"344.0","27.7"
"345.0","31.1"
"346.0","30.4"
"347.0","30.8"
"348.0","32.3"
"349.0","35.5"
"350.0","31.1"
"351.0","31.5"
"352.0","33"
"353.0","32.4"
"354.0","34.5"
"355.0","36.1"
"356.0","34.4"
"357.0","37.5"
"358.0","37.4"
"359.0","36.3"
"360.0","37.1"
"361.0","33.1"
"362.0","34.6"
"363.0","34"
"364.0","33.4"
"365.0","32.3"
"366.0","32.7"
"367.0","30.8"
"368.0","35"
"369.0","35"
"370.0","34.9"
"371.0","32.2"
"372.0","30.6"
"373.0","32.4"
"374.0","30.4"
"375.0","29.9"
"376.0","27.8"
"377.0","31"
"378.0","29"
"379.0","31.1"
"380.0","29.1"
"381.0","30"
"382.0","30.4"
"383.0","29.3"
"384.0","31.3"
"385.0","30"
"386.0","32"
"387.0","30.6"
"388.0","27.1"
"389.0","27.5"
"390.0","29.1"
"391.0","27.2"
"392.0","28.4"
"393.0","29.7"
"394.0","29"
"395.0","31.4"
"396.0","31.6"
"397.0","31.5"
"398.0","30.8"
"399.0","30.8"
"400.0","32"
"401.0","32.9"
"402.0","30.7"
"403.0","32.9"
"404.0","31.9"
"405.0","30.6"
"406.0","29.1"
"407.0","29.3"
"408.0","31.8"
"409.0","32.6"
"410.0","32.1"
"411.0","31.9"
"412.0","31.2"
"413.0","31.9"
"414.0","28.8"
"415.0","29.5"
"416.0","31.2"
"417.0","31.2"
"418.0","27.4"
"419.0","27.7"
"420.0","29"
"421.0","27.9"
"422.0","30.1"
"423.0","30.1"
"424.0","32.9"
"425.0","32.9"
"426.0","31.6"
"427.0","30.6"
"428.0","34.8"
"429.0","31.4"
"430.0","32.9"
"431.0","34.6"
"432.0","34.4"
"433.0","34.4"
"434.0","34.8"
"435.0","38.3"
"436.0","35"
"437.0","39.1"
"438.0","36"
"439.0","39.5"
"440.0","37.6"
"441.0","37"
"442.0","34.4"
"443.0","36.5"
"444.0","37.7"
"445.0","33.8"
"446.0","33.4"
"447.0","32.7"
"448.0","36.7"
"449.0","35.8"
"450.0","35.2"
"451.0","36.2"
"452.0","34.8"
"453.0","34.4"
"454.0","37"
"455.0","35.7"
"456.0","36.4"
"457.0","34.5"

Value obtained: 7.0 N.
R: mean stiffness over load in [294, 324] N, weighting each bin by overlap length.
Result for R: 37.4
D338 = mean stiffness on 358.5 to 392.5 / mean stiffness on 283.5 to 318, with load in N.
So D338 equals 0.82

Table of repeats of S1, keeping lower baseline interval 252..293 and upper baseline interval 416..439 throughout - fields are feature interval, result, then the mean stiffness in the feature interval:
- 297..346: 5.7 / 32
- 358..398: 3.5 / 31.3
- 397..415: 1.2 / 31.2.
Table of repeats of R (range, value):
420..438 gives 33.2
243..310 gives 37.6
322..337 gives 25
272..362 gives 34.3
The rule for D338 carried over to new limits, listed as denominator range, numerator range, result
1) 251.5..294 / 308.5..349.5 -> 0.79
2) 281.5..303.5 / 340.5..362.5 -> 0.84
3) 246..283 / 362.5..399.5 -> 0.84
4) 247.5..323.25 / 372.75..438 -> 0.83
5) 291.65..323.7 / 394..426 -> 0.82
